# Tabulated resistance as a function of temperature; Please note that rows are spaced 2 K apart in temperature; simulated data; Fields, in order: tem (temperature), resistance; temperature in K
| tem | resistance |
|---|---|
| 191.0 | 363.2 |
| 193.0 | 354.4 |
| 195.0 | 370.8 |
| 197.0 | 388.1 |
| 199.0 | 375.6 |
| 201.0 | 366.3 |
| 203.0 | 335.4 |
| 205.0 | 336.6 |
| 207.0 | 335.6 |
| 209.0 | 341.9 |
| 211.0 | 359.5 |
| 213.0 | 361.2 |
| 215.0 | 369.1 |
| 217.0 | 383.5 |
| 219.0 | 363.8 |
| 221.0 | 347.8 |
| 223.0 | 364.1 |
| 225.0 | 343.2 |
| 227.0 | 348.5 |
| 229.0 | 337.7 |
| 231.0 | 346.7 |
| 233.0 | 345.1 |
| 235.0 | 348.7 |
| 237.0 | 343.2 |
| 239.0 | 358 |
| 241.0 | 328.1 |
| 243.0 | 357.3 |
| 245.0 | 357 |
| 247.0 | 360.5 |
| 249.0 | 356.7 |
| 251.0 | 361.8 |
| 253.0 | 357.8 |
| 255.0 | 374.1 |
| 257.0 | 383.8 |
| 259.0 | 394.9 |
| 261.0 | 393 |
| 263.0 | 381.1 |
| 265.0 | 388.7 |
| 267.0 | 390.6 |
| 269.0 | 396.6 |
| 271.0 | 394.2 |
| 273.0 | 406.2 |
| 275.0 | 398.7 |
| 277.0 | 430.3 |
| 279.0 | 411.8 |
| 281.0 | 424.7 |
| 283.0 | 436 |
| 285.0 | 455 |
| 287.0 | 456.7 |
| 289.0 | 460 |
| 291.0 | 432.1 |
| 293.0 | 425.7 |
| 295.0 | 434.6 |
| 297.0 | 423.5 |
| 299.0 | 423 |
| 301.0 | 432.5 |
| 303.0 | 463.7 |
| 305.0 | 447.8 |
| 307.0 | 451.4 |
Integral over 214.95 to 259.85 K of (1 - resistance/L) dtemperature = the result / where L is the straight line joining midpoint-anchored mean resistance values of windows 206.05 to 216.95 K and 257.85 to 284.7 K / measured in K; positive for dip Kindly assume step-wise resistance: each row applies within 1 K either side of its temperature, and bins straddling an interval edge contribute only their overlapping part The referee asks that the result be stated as 2.3 K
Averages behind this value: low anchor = 356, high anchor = 405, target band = 358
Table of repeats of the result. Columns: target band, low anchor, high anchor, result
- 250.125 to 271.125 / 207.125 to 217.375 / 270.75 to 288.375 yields 1.2 K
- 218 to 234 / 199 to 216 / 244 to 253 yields 0.3 K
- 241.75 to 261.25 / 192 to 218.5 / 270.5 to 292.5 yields 1.6 K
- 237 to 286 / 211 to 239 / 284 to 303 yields 1.7 K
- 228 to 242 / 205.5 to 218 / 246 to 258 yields 0.7 K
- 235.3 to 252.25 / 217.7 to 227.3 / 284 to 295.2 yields 1.4 K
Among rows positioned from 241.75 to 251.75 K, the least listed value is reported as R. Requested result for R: 356.7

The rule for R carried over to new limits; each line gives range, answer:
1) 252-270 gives 357.8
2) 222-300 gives 328.1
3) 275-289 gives 398.7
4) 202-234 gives 335.4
